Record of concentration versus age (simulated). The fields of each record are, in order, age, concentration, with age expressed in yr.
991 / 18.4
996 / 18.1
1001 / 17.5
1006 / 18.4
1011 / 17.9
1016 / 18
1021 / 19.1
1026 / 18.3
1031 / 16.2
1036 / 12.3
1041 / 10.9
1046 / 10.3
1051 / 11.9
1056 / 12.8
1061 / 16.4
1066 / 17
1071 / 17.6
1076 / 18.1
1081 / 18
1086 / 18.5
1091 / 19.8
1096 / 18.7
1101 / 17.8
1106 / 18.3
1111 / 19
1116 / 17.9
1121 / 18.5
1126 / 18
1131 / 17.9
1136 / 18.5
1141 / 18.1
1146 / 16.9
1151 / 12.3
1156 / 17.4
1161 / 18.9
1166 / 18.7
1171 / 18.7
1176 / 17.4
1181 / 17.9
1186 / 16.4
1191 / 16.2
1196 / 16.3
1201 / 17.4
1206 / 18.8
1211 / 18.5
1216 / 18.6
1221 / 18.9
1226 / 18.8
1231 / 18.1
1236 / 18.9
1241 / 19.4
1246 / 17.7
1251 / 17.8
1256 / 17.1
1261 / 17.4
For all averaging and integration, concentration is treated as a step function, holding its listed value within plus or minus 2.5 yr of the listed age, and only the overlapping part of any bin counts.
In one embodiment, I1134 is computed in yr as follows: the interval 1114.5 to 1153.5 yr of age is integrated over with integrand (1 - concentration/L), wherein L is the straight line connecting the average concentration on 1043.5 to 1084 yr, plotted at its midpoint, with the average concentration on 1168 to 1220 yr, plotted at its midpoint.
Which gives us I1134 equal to -1.6 yr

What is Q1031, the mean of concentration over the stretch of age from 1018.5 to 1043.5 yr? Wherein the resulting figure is 15.4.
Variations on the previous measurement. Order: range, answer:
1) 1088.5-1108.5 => 18.6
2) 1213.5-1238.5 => 18.7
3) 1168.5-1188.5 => 17.6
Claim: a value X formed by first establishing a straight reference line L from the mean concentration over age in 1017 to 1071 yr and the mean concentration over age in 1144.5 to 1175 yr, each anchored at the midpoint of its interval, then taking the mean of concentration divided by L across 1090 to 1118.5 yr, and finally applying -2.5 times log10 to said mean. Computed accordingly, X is -0.16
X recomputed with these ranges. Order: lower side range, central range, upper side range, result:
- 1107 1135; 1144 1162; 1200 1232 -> 0.14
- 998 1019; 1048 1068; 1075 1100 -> 0.27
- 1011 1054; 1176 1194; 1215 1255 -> 0.04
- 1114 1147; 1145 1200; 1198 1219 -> 0.07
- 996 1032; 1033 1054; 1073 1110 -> 0.50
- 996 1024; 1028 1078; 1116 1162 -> 0.24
